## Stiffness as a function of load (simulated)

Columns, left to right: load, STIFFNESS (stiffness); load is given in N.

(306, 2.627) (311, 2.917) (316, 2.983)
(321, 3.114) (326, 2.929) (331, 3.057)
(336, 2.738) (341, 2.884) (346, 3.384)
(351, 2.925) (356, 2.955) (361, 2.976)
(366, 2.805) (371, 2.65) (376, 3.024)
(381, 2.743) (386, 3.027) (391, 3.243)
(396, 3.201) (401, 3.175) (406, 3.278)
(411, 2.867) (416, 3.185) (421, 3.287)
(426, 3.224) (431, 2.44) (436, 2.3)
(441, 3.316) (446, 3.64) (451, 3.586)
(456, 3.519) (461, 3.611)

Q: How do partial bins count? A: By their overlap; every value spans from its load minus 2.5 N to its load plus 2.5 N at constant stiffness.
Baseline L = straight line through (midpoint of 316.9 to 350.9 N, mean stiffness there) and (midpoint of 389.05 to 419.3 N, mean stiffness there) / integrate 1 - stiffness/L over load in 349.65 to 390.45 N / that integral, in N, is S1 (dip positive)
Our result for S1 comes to 2.4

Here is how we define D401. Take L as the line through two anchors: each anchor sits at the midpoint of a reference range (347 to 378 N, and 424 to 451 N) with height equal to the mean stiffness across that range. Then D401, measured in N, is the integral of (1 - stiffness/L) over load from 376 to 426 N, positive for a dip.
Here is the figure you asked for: -2.3 N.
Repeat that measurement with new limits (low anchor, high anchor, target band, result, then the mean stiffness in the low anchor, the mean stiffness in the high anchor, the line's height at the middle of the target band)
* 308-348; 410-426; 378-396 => 0.38 N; 2.99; 3.15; 3.1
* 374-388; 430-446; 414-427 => -1.61 N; 2.92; 2.86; 2.88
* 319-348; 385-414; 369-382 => 1.15 N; 3.01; 3.14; 3.09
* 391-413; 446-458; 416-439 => 3.37 N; 3.15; 3.57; 3.36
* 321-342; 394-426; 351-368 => 0.55 N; 2.93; 3.17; 3.01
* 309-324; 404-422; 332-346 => 0.45 N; 3.01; 3.14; 3.04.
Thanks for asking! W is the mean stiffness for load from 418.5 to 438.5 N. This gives 2.81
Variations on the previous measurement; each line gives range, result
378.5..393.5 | 3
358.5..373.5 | 2.81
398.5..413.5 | 3.11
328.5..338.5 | 2.9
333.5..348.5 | 3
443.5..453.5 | 3.61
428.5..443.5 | 2.69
